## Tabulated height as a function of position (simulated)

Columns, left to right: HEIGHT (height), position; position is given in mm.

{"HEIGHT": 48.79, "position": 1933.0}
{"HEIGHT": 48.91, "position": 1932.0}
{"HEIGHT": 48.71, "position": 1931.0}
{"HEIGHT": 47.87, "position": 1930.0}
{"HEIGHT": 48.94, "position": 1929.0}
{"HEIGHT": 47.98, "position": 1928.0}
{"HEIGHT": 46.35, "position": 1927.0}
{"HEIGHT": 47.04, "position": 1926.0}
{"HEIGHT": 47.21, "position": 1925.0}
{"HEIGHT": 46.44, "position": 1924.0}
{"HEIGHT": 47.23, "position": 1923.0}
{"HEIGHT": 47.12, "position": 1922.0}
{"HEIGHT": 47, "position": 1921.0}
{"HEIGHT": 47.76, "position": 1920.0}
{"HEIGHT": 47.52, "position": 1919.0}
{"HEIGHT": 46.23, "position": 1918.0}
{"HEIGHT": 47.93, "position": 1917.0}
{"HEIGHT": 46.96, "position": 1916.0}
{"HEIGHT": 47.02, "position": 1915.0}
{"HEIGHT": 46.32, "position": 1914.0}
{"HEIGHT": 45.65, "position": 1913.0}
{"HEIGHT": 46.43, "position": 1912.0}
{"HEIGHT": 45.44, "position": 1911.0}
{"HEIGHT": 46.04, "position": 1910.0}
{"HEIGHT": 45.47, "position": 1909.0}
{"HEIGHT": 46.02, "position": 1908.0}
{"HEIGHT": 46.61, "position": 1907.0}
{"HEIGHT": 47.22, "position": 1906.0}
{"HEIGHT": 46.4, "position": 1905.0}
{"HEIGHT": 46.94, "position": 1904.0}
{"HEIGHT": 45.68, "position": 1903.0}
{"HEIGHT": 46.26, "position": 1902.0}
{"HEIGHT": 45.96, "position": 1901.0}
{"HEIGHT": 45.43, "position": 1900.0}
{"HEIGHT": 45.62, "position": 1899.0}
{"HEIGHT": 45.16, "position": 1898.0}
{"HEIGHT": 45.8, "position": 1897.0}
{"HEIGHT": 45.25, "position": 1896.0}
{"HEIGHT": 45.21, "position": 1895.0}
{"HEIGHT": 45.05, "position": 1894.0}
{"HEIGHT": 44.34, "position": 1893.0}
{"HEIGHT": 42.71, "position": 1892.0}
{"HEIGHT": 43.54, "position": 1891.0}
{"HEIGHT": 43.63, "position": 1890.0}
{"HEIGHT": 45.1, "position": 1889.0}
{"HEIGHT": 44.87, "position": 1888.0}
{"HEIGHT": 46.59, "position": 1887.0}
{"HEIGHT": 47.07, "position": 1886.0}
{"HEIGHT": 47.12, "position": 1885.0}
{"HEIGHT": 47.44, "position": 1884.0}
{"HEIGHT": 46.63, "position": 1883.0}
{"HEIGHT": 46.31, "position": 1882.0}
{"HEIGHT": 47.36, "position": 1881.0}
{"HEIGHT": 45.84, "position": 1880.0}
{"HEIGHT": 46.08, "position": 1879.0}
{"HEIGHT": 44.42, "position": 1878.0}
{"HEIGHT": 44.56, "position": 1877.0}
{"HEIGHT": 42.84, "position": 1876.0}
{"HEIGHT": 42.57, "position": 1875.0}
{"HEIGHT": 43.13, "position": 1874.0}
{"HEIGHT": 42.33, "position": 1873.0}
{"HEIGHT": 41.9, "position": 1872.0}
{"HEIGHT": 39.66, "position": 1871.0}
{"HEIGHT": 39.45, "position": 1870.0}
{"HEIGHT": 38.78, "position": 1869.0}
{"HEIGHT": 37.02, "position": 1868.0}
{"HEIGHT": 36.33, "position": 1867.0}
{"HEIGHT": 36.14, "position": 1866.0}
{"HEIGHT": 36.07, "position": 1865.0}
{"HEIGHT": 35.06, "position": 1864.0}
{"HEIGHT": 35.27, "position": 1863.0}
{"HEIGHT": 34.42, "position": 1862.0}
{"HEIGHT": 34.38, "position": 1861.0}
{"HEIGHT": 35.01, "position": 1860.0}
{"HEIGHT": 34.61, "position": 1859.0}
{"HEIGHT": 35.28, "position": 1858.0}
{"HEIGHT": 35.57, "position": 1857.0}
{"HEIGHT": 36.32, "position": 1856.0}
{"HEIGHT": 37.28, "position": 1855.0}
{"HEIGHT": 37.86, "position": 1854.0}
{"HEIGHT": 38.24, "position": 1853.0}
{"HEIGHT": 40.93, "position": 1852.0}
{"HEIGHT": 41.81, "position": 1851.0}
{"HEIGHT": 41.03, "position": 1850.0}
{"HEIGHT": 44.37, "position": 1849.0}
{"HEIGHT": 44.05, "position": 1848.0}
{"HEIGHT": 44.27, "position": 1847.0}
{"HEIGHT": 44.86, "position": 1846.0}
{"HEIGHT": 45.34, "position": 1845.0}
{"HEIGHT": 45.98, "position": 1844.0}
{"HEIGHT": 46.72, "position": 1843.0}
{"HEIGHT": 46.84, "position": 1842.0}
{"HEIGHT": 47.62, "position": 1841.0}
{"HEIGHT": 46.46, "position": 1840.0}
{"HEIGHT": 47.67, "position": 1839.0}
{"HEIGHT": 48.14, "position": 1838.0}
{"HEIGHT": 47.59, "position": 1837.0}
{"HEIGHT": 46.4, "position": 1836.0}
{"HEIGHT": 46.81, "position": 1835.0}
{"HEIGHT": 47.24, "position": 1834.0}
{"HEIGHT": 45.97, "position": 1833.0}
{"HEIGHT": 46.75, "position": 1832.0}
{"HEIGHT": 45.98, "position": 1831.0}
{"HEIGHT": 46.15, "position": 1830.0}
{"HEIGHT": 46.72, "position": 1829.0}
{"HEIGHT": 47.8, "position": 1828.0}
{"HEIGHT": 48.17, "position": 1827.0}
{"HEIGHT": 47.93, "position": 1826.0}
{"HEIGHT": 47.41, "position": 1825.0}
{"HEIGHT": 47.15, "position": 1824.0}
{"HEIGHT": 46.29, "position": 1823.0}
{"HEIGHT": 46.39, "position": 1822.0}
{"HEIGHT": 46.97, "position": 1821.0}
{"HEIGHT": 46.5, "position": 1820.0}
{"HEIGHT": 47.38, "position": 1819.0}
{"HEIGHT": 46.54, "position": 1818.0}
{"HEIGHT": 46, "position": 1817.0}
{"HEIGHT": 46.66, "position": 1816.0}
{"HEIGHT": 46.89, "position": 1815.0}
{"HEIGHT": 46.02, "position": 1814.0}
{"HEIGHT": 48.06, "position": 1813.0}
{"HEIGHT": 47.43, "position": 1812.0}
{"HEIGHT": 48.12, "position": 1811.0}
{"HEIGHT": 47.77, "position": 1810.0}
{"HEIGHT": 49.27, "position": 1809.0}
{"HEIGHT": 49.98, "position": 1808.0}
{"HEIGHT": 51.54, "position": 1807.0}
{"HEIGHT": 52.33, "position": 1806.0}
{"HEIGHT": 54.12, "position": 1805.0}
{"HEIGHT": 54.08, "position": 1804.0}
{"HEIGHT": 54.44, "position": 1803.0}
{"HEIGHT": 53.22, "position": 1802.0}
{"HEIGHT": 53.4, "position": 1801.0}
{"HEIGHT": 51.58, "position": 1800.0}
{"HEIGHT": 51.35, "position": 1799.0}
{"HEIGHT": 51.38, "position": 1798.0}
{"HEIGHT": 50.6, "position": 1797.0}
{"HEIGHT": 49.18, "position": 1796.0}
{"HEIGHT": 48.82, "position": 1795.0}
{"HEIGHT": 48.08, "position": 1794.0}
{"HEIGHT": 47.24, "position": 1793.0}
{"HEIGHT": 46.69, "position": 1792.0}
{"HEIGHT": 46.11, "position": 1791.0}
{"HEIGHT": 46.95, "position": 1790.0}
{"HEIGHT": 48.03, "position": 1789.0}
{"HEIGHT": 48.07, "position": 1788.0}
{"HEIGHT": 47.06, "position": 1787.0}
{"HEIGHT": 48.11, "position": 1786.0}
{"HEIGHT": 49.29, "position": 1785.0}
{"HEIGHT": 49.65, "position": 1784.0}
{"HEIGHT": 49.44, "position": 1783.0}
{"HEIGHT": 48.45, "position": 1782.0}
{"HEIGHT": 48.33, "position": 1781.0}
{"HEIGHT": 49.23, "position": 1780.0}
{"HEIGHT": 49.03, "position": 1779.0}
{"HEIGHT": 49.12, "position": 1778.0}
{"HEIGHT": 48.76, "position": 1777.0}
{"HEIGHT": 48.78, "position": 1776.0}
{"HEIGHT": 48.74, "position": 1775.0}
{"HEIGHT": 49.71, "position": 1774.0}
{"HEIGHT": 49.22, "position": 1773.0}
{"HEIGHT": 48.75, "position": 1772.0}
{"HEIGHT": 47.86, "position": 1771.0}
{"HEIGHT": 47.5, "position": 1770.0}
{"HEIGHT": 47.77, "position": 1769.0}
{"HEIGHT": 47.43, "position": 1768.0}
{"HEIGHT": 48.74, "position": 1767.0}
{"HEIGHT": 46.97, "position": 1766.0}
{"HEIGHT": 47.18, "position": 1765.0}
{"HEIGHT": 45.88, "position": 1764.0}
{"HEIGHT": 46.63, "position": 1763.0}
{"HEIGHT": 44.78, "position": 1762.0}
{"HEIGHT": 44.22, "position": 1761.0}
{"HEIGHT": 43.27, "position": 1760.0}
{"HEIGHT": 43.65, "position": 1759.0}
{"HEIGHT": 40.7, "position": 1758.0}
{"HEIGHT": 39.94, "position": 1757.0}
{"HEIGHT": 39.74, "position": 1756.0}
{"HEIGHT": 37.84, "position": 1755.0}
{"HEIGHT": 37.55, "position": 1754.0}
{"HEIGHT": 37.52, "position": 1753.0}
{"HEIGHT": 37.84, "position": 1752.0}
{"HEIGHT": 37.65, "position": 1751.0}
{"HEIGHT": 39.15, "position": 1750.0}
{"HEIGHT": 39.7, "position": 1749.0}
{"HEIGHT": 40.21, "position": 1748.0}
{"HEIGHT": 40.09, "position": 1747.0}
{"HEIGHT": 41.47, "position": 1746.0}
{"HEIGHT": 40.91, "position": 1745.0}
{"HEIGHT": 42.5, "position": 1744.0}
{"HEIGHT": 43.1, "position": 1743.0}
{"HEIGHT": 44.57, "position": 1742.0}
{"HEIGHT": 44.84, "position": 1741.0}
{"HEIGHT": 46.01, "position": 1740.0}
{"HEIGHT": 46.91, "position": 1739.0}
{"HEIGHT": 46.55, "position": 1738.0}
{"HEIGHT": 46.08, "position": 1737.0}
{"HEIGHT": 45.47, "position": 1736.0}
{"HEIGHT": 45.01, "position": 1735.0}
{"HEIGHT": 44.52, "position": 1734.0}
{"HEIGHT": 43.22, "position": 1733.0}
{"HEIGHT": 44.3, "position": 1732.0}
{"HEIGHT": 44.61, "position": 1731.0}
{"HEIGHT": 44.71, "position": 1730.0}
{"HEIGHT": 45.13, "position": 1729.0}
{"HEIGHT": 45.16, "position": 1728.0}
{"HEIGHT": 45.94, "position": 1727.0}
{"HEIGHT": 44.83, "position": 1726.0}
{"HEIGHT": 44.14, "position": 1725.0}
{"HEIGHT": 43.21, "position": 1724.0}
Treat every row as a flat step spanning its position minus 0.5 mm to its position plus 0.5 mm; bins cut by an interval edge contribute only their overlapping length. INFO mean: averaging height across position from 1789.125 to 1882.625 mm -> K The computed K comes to 45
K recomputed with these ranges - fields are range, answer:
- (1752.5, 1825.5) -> 47.6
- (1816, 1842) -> 47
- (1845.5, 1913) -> 42.6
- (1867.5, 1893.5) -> 43.9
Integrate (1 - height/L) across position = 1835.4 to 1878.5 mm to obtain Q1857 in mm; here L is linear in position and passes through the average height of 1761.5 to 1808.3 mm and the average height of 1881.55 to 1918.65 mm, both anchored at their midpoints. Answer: 5.6 mm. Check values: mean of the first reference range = 49.1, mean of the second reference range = 45.9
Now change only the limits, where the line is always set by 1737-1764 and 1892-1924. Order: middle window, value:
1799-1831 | -3.7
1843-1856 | 0.7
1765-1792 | -3.5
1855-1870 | 3.0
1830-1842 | -0.7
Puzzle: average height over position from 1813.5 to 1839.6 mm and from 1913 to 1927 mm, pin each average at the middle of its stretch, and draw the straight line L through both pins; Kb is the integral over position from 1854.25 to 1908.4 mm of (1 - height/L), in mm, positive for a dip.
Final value 5.2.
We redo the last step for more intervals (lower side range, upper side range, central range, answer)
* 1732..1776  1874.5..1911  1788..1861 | -2.6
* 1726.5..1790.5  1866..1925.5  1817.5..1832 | -0.6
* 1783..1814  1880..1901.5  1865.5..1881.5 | 1.6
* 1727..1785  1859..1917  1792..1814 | -3.0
